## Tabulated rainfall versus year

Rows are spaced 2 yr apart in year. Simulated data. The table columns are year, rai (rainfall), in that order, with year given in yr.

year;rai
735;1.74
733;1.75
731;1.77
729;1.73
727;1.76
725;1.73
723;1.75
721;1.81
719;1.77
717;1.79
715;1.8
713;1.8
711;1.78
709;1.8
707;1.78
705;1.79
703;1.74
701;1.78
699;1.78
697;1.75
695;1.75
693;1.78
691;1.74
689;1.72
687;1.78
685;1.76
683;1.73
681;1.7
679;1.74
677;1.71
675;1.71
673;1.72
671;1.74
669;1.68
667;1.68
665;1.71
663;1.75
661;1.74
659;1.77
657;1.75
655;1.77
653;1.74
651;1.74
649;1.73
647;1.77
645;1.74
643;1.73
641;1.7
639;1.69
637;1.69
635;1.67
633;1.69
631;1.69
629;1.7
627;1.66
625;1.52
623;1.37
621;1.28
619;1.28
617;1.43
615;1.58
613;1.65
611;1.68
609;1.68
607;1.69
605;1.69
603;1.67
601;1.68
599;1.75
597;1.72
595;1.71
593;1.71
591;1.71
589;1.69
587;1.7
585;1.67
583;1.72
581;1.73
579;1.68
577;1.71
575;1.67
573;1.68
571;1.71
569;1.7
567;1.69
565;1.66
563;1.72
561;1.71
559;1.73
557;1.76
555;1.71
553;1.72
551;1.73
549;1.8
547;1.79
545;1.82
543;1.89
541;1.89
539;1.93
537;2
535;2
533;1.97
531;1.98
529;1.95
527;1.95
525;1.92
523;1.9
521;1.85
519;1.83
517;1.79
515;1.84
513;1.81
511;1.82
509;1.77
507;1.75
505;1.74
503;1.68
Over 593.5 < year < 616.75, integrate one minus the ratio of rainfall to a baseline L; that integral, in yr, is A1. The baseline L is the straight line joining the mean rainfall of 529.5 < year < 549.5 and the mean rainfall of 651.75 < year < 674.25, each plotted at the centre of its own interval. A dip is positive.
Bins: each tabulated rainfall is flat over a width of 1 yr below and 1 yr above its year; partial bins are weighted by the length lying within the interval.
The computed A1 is 1.8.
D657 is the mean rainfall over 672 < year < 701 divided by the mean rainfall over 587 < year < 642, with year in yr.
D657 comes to 1.07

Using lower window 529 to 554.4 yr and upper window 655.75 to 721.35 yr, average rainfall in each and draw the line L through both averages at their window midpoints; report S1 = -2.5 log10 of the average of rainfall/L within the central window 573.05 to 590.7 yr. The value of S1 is 0.09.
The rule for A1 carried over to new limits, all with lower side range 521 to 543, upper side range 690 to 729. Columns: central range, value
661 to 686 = 1.19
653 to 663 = 0.36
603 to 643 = 5.44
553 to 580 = 2.91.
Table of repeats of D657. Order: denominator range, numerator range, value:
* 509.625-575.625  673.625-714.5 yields 0.97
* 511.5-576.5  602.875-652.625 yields 0.90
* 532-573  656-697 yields 0.97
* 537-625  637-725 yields 1.04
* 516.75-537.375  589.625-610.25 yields 0.88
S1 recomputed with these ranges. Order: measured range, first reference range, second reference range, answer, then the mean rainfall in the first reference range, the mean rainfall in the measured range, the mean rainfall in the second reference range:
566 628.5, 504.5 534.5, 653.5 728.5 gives 0.109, 1.86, 1.64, 1.75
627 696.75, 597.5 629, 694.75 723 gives -0.029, 1.58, 1.73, 1.78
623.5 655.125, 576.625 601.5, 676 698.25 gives 0.019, 1.71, 1.69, 1.74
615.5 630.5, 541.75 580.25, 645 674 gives 0.176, 1.73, 1.47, 1.74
